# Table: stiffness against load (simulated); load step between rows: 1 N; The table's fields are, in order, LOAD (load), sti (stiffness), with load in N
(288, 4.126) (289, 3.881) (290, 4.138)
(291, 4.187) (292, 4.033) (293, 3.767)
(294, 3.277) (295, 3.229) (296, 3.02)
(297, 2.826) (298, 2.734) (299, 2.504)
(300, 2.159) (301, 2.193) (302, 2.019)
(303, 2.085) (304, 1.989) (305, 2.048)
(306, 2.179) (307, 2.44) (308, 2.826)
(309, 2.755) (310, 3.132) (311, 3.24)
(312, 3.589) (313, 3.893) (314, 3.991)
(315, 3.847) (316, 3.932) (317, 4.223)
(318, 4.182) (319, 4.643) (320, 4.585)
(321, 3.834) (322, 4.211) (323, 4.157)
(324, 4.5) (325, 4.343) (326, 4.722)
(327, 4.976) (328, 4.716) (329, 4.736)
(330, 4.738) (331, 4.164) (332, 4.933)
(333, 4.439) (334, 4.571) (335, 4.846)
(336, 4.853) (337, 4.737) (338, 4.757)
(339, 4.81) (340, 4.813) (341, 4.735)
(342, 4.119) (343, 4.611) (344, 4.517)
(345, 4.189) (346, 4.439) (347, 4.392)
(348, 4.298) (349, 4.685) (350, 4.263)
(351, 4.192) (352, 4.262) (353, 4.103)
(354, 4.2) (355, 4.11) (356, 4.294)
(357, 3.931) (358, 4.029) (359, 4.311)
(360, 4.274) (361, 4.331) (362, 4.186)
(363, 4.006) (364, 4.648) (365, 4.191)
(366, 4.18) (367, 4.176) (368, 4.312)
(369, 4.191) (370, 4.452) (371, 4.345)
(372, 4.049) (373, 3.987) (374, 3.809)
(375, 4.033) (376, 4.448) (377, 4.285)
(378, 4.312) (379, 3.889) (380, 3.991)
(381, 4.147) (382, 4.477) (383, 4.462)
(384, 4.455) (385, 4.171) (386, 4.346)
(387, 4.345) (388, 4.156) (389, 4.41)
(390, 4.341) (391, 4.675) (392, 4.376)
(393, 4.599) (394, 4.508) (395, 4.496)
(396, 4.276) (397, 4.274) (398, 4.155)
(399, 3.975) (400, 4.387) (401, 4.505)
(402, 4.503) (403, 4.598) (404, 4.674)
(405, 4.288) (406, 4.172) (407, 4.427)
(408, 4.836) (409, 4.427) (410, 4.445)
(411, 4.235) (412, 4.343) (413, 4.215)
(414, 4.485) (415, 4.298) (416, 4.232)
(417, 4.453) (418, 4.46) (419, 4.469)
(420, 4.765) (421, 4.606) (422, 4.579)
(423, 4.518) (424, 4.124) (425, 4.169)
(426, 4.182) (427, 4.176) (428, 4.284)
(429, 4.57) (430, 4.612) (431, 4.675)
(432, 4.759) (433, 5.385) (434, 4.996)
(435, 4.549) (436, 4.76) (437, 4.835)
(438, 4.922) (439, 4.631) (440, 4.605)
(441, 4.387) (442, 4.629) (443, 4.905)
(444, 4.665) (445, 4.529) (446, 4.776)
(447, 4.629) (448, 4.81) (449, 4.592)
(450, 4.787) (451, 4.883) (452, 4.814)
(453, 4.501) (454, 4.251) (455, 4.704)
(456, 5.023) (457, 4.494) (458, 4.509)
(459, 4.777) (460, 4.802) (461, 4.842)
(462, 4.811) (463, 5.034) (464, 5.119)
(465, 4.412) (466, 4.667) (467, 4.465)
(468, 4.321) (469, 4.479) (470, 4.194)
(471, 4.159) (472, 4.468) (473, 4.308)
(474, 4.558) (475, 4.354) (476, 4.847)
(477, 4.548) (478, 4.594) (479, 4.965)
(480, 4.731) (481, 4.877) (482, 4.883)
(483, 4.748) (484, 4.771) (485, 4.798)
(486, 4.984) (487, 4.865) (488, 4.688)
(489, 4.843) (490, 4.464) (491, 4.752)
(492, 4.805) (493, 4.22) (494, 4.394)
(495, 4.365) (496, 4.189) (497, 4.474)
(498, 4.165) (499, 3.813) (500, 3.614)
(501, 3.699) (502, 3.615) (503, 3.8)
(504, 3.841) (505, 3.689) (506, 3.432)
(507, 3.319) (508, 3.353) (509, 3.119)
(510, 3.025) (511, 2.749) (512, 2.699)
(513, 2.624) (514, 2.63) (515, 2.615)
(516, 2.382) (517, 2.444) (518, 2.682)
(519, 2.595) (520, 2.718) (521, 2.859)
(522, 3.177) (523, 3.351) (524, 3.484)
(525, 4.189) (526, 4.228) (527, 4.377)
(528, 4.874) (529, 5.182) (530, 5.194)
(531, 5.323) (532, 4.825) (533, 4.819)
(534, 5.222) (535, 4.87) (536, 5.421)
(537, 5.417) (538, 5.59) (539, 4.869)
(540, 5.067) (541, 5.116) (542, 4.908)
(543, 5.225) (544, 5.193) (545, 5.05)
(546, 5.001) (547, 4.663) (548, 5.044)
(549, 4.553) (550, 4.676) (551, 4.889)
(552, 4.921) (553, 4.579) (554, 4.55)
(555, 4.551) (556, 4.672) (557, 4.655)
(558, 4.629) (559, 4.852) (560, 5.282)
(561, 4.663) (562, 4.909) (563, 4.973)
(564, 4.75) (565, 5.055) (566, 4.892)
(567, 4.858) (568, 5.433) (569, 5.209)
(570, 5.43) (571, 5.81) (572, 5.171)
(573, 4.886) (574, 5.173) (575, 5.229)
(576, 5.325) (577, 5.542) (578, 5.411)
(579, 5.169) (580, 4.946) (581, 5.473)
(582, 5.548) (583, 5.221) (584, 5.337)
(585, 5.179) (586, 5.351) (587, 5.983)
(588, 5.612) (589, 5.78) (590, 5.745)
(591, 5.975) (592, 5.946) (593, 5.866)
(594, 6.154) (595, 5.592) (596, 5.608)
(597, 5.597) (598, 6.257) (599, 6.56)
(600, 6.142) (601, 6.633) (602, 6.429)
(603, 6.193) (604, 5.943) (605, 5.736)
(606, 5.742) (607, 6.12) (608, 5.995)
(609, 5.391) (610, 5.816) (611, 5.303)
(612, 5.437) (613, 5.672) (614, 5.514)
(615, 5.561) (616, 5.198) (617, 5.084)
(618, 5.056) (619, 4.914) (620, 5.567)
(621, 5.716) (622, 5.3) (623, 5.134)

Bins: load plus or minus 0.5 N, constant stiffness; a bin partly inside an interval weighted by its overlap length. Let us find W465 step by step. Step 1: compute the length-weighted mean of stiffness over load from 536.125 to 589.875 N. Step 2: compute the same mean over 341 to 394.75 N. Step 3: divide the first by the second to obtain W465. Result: 1.19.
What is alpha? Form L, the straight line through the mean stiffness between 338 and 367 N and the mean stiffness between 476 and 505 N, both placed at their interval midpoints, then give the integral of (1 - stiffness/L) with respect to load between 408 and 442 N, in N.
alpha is -1.07 N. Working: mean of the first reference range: 4.33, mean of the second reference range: 4.44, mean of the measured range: 4.53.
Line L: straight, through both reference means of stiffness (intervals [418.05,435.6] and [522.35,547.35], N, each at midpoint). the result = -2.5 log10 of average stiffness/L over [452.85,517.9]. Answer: 0.13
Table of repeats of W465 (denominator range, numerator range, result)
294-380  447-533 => 1.06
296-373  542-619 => 1.35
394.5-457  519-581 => 1.06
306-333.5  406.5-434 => 1.11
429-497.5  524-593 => 1.09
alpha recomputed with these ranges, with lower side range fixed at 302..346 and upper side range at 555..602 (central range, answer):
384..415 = 0.3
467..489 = 1.0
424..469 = 0.3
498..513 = 4.8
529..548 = 0.3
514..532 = 5.2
